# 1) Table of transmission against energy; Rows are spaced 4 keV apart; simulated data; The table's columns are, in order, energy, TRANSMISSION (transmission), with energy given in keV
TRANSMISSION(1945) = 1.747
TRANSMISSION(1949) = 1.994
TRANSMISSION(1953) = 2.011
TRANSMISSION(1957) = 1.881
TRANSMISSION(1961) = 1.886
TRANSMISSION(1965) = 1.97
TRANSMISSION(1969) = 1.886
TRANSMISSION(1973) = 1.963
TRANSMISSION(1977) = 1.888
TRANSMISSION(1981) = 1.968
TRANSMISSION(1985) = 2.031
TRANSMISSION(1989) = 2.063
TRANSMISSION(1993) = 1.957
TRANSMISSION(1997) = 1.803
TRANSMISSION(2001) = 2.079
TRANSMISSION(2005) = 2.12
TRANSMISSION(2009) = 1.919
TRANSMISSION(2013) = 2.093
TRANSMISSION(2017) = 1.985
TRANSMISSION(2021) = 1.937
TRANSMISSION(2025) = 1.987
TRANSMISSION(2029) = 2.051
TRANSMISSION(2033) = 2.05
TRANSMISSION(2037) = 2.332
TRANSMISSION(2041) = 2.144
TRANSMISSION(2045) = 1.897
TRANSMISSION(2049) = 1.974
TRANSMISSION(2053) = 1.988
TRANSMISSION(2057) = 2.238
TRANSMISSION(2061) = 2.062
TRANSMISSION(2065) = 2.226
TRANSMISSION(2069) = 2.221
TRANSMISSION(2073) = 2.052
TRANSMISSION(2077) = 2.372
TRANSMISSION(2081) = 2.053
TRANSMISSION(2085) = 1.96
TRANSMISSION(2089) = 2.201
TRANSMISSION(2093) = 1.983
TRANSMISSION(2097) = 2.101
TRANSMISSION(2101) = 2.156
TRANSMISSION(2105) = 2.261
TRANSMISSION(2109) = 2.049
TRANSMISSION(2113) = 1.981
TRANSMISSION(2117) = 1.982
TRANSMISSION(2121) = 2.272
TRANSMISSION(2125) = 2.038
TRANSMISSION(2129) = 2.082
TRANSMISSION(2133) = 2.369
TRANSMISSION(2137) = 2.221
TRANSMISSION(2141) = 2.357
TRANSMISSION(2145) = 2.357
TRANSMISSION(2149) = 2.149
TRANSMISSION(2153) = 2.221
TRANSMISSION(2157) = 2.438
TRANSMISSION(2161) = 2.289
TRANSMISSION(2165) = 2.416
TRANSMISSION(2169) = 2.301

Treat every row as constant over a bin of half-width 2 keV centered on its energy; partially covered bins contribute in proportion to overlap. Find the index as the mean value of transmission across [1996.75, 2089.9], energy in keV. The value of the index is 2.08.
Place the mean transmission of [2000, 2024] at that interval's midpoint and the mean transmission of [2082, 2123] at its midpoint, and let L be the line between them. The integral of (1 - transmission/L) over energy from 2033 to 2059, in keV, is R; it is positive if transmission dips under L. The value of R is -0.6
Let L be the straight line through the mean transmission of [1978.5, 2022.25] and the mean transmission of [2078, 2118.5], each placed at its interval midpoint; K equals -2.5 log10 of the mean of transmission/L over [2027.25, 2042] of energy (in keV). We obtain -0.06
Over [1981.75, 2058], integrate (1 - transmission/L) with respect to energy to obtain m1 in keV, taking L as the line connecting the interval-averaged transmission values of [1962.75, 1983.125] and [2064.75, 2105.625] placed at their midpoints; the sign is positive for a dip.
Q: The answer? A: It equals -0.4 keV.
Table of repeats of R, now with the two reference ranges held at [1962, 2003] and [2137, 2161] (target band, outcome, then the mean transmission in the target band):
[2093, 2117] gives 1.3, 2.09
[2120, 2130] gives 0.6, 2.12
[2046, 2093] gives 0.5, 2.11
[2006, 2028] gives 0.4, 1.99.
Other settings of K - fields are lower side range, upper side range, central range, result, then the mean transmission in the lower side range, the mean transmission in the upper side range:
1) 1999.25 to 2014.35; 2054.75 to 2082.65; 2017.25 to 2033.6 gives 0.047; 2.05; 2.17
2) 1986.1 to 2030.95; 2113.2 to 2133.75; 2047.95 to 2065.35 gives -0.022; 2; 2.12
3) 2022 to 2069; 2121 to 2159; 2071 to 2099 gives 0.027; 2.09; 2.25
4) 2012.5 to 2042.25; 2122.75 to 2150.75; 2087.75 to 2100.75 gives 0.035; 2.07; 2.23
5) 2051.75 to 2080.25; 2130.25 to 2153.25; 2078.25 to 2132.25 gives 0.064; 2.17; 2.28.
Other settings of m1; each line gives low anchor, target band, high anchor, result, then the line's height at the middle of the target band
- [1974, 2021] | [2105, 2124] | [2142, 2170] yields 1.2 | 2.23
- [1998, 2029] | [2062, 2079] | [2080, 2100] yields -1.3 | 2.05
